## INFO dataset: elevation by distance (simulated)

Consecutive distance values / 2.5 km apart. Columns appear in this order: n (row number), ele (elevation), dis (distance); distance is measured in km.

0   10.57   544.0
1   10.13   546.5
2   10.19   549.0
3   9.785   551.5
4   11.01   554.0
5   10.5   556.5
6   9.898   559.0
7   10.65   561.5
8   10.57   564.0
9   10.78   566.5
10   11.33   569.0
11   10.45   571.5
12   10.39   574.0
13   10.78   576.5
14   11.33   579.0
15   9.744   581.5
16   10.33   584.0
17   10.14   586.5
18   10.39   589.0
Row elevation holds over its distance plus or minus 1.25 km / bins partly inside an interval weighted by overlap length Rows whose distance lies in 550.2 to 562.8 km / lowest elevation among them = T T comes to 9.785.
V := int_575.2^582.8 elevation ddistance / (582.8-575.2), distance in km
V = 10.6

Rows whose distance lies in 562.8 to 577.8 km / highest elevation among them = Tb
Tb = 11.33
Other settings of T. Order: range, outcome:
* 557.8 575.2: 9.898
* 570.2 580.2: 10.39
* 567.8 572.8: 10.45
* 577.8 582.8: 9.744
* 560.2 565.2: 10.57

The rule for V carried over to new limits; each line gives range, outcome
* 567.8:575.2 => 10.7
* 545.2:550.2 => 10.2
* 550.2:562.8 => 10.4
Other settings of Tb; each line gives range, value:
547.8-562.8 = 11.01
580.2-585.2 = 10.33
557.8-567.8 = 10.78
